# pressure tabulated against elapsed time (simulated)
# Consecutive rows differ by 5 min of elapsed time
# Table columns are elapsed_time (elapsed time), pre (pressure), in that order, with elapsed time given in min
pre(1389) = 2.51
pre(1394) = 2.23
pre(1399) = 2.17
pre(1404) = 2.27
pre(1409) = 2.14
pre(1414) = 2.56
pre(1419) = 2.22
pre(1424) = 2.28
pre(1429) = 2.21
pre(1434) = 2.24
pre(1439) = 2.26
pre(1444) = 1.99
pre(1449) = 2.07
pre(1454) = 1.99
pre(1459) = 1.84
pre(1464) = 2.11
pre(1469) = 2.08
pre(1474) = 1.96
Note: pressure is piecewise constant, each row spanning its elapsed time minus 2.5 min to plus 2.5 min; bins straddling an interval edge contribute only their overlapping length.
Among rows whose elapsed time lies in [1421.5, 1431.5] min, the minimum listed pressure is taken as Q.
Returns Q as 2.21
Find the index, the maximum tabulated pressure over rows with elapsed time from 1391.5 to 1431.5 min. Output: 2.56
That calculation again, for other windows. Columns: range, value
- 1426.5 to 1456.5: 2.26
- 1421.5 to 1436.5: 2.28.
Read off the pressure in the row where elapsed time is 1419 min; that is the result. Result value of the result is 2.22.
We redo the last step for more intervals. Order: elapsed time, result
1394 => 2.23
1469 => 2.08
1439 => 2.26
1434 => 2.24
